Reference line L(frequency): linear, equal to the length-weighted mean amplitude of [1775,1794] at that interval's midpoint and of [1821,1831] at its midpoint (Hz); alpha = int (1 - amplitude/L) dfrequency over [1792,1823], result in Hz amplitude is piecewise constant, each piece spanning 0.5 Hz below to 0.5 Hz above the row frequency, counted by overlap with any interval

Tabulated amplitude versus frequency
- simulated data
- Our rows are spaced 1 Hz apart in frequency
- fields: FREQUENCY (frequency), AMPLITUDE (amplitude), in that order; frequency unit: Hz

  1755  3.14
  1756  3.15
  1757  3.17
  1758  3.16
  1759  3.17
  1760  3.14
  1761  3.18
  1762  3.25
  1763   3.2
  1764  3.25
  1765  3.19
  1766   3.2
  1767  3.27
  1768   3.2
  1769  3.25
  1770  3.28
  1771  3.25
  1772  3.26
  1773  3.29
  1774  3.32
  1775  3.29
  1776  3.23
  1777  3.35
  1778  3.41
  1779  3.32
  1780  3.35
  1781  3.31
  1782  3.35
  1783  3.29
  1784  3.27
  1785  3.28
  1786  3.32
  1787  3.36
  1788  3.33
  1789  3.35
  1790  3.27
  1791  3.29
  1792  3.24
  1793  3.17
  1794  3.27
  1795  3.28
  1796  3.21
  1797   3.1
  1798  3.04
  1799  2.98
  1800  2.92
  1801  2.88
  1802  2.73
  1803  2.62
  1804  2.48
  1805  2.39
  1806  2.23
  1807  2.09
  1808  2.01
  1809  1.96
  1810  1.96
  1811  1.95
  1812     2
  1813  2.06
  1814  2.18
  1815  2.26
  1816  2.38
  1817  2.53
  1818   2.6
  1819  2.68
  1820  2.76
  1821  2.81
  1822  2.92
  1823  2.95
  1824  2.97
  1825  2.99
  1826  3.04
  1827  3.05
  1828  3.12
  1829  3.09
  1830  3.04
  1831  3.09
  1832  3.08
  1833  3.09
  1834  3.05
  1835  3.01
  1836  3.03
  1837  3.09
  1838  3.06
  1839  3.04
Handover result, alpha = 5.4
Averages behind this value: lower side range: 3.3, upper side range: 3.01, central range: 2.6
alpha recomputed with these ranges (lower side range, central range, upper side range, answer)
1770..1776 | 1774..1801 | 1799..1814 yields -3.7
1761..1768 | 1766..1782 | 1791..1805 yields -0.7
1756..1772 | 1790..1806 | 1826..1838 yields 0.9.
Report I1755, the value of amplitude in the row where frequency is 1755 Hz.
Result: 3.14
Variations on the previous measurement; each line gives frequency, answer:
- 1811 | 1.95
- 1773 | 3.29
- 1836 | 3.03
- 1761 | 3.18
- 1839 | 3.04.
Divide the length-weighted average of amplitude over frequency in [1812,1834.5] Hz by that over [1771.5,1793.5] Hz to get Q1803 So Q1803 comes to 0.84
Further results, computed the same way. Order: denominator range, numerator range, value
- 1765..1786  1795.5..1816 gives 0.75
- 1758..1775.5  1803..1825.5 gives 0.75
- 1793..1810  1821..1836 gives 1.12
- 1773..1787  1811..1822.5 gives 0.74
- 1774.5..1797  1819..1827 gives 0.88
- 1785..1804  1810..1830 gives 0.85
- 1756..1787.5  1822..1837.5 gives 0.93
